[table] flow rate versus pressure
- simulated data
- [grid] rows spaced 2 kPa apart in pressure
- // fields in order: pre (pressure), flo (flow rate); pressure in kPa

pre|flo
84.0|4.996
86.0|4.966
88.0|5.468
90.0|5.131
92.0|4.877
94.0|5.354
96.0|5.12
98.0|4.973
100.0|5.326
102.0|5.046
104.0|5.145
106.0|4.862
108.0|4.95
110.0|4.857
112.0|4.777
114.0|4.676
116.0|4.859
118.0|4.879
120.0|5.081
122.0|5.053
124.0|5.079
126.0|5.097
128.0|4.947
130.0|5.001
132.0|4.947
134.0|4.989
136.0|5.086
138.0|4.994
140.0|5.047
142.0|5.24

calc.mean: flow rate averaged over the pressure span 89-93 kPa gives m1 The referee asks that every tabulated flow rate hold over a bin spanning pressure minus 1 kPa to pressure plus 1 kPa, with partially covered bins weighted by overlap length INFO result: 5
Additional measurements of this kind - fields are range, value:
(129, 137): 5.01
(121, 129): 5.04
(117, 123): 5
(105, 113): 4.86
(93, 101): 5.19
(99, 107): 5.09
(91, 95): 5.12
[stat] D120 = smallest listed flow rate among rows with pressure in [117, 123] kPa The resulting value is 4.879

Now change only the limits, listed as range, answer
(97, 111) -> 4.857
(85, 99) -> 4.877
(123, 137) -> 4.947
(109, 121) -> 4.676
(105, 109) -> 4.862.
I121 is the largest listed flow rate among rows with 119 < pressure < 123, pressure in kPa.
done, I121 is 5.081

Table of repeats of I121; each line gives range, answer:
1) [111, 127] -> 5.097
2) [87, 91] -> 5.468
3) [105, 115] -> 4.95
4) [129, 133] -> 5.001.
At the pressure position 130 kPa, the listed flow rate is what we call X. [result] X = 5.001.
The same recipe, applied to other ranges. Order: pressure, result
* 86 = 4.966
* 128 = 4.947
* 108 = 4.95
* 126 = 5.097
